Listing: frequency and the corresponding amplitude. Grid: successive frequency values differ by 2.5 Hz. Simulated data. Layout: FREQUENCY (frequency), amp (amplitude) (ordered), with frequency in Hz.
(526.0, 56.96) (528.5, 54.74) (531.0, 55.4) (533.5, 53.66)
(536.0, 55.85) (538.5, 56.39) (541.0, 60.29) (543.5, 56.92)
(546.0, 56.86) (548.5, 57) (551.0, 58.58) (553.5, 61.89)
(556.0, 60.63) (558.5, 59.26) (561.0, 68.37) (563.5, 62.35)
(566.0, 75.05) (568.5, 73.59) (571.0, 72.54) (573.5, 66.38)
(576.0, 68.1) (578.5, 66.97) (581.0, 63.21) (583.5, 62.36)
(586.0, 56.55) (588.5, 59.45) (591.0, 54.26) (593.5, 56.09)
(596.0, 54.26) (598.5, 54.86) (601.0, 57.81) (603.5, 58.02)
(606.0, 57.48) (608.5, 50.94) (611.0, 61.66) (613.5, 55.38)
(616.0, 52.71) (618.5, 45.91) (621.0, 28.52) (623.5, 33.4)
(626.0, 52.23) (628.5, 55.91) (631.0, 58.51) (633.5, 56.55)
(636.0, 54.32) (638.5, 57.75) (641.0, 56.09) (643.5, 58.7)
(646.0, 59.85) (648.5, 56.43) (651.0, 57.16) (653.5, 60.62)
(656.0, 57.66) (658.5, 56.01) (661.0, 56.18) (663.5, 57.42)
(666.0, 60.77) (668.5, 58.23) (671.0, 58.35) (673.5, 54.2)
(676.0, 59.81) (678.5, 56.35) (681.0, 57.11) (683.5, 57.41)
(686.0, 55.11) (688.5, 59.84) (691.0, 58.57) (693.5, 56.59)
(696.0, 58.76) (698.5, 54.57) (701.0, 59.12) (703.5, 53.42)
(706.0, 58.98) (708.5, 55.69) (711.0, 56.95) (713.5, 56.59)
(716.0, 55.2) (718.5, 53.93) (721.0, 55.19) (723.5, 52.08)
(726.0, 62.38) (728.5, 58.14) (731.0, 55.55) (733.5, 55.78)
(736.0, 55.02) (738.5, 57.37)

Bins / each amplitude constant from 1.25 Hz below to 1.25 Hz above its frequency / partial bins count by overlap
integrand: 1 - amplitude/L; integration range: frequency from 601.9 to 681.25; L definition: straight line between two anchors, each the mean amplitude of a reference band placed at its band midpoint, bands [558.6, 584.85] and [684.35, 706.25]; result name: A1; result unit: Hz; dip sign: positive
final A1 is 8.4 Hz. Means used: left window 67.5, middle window 55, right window 57.1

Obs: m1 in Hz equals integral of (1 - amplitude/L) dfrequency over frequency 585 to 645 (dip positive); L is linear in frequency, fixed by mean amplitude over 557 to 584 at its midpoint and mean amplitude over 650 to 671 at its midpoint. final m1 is 8.6 Hz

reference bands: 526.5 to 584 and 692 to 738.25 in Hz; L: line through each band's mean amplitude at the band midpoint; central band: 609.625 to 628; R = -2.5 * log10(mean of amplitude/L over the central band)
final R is 0.249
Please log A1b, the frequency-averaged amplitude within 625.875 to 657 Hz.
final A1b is 57.2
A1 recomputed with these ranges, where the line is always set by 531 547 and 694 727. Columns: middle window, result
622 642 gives 1.3 Hz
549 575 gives -4.2 Hz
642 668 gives -0.8 Hz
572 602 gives -1.9 Hz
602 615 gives 0.0 Hz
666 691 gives -0.5 Hz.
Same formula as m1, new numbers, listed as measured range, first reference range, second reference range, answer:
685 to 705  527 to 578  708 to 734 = 0.0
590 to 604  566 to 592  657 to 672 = 1.7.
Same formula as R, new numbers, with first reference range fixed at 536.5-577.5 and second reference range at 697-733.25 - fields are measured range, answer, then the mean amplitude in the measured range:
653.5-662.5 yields 0.03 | 57.2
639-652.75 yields 0.03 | 57.8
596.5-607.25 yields 0.08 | 56.8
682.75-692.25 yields 0.00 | 57.7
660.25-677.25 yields 0.01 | 57.9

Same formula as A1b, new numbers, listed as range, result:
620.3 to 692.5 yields 55.7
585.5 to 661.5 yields 54.5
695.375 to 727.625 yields 56.3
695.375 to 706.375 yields 56.7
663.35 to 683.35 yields 57.8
